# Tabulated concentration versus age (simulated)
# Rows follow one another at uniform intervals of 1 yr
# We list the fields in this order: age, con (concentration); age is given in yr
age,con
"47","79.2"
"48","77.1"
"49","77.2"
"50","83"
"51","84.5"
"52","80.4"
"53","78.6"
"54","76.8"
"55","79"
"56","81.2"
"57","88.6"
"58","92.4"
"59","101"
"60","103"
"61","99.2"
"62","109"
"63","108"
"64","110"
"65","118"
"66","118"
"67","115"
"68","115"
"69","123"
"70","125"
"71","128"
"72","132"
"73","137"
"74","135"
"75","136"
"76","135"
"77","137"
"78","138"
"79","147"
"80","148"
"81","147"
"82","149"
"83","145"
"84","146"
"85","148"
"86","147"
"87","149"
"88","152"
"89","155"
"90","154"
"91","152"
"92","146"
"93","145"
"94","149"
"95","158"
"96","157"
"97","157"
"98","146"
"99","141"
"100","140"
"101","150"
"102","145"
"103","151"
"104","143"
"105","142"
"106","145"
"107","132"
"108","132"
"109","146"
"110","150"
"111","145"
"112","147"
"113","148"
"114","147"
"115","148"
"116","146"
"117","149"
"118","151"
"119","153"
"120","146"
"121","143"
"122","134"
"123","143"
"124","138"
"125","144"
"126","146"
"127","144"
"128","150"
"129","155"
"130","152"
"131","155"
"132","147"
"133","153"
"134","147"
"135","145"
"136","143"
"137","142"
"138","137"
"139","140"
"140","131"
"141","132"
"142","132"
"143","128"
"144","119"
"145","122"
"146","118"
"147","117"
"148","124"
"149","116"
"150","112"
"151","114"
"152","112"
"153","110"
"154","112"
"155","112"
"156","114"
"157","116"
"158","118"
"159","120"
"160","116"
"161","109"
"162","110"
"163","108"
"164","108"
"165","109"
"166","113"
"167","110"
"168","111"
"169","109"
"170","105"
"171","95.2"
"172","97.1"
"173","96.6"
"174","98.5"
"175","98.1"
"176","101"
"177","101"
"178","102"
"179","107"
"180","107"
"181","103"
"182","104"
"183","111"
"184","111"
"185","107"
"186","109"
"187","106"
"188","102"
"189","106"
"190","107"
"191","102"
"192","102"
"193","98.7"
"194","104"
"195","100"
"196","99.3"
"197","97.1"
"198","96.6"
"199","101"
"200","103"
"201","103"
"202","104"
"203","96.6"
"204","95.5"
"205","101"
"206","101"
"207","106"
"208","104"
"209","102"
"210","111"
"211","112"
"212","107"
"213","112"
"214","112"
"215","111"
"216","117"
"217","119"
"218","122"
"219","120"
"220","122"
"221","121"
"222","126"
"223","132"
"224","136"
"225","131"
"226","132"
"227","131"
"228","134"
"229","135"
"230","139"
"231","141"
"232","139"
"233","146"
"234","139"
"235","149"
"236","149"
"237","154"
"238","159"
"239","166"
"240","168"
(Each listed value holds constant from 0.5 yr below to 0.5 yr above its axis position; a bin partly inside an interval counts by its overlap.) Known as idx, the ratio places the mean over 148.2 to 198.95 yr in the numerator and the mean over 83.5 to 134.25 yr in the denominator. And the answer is 0.7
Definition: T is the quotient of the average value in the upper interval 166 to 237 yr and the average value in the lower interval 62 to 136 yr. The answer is 0.8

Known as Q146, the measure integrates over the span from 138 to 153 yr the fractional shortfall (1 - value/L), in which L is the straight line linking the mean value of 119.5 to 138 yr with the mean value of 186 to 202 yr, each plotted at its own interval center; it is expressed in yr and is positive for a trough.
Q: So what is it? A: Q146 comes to 1.3 yr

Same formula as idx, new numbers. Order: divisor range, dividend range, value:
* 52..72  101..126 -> 1.39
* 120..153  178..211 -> 0.77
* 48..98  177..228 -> 0.88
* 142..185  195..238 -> 1.08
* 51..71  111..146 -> 1.41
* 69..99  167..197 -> 0.72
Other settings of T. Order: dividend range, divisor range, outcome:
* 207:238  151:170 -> 1.13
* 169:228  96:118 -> 0.74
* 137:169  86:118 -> 0.80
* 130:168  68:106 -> 0.86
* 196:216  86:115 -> 0.71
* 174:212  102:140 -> 0.71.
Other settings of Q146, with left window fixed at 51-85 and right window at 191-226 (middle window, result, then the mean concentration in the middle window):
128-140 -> -3.42 yr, 146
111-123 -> -3.29 yr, 146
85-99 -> -4.16 yr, 151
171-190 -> 1.32 yr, 104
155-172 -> 0.30 yr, 110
